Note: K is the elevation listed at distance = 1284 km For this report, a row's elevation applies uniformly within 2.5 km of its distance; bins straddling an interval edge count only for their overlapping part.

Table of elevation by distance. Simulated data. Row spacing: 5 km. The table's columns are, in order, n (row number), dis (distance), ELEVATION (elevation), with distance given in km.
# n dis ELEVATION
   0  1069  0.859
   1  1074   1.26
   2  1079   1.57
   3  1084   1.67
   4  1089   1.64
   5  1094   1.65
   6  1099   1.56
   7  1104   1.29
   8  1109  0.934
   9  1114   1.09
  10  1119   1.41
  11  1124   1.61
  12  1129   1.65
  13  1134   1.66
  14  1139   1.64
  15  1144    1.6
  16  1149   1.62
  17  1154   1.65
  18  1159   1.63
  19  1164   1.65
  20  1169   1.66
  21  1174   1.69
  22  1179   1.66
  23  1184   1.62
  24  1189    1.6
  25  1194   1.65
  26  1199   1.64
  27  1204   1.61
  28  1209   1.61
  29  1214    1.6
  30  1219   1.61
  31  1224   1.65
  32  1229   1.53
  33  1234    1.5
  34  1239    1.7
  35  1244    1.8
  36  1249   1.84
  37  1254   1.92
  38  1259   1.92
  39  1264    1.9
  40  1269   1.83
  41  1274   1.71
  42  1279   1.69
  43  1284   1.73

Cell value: 1.73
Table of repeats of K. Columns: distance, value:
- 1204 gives 1.61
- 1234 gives 1.5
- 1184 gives 1.62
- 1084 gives 1.67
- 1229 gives 1.53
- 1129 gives 1.65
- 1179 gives 1.66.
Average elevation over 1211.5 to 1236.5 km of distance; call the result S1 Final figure 1.58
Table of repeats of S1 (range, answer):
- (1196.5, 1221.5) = 1.61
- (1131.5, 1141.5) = 1.65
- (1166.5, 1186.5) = 1.66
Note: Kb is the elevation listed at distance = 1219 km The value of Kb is 1.61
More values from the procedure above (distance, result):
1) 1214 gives 1.6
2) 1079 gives 1.57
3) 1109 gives 0.934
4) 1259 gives 1.92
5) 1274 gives 1.71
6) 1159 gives 1.63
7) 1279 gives 1.69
